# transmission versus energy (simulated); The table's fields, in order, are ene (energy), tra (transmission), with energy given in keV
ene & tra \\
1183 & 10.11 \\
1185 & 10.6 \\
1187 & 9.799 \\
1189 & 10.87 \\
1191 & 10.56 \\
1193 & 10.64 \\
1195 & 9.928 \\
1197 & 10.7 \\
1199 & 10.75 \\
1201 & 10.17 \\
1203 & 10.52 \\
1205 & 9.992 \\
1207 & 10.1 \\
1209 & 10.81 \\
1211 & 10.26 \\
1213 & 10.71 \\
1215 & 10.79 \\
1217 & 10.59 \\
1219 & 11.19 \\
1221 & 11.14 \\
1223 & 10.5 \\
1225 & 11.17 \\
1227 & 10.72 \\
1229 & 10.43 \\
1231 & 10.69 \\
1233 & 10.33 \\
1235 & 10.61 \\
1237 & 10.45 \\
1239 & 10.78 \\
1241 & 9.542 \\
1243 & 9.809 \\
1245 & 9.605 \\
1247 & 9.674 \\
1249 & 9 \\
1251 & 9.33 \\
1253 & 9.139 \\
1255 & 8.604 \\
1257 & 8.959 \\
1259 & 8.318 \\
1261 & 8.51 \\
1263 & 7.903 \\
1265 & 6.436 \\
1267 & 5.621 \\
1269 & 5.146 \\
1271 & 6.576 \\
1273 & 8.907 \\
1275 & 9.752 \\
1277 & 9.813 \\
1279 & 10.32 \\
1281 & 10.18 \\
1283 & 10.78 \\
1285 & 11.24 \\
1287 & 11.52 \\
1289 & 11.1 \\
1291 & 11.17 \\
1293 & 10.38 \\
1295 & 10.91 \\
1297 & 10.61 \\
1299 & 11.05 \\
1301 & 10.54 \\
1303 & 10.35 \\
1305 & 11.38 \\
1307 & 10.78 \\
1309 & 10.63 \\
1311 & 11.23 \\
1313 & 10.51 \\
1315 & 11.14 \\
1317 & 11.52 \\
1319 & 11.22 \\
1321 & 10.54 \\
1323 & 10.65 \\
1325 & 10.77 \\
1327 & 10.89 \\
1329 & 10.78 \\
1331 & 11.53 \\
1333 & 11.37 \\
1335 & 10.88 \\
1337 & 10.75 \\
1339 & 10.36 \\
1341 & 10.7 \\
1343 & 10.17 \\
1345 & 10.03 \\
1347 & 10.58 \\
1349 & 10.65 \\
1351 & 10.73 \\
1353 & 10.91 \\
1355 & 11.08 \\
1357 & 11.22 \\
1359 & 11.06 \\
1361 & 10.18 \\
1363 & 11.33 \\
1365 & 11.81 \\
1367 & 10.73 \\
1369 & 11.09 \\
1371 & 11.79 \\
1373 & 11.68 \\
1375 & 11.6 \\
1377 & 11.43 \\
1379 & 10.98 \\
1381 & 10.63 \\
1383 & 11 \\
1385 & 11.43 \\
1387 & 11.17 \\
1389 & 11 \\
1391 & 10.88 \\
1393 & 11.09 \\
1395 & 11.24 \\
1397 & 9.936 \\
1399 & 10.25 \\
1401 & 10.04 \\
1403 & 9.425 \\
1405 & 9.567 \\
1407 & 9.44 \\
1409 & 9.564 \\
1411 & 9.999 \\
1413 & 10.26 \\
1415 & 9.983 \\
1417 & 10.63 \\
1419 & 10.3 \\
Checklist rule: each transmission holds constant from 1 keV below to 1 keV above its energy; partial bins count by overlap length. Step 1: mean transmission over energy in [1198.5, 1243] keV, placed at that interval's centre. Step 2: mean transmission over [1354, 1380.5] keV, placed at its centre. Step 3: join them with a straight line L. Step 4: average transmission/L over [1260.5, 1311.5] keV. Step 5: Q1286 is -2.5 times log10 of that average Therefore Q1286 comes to 0.12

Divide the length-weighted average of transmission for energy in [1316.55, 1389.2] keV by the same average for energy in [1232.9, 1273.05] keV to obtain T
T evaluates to 1.3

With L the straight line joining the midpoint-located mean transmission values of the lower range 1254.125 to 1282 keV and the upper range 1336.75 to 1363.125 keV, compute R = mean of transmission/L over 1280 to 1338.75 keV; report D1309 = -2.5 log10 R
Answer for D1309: -0.16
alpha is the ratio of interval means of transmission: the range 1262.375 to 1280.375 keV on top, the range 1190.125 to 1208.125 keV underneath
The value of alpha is 0.76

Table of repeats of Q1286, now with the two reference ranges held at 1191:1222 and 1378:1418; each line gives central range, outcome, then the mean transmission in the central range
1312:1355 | -0.03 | 10.8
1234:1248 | 0.05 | 10.1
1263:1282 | 0.29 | 8.07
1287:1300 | -0.04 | 10.9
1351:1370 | -0.06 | 11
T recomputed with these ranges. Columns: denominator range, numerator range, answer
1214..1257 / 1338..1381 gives 1.08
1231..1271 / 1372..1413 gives 1.20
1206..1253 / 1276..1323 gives 1.05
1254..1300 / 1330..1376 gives 1.18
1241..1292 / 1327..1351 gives 1.18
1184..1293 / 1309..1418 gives 1.09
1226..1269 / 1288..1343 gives 1.19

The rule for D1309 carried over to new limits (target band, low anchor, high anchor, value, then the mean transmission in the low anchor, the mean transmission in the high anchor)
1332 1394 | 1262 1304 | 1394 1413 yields -0.12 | 9.54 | 9.96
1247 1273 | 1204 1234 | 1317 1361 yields 0.33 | 10.6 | 10.8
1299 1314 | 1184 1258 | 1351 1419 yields -0.03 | 10.3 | 10.7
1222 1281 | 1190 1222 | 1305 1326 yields 0.16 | 10.6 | 10.9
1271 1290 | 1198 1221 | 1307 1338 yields 0.06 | 10.6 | 11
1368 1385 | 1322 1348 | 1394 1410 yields -0.11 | 10.7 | 9.93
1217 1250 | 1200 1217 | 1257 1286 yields -0.07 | 10.4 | 8.55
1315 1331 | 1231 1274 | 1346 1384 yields -0.08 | 8.77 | 11.1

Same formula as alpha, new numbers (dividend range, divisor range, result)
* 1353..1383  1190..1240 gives 1.06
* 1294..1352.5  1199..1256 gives 1.05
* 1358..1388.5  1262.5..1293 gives 1.22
